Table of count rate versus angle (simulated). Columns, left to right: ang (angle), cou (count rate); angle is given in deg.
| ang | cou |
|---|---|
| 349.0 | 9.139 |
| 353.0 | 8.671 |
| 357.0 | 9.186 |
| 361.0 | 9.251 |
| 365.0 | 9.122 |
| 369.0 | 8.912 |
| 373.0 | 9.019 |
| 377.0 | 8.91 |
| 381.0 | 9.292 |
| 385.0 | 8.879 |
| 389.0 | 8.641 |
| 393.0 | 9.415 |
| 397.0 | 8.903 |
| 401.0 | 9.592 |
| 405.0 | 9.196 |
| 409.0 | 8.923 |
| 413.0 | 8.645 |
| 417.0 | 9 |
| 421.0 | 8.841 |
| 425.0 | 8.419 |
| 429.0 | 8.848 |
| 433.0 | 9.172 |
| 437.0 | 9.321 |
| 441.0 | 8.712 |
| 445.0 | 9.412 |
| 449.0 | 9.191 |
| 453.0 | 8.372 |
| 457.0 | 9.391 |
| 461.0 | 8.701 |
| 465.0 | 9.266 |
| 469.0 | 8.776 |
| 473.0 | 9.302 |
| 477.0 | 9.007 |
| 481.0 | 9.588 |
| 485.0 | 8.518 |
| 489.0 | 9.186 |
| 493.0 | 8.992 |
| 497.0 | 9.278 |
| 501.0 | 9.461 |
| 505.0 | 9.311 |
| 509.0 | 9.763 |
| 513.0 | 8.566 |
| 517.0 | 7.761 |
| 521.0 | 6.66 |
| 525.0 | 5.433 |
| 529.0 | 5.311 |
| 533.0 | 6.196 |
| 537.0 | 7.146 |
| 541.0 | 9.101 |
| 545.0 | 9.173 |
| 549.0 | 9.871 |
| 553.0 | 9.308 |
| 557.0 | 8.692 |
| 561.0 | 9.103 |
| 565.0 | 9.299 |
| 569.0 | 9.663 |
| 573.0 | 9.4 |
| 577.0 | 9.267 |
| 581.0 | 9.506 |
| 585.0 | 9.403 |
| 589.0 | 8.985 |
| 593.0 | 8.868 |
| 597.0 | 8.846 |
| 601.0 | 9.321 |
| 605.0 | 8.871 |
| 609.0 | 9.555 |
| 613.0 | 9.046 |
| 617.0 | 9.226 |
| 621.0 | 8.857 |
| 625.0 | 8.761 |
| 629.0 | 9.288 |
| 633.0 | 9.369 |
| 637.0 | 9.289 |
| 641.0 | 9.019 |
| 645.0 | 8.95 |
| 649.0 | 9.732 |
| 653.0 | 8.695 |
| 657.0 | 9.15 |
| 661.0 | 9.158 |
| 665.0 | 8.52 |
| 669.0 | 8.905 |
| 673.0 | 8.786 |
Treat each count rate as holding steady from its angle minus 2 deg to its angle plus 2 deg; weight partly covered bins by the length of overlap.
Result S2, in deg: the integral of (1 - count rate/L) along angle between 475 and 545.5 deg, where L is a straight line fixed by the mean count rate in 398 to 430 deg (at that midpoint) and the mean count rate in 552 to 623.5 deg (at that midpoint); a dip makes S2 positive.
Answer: 6.5 deg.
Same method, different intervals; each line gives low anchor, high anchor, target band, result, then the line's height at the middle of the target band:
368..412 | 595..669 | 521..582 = 4.8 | 9.08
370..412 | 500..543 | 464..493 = -3.4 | 8.12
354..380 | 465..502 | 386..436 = 0.6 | 9.08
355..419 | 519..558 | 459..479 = -1.7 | 8.3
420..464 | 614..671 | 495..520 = 0.2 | 8.99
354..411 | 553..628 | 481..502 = 0.0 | 9.12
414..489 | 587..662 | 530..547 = 2.4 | 9.05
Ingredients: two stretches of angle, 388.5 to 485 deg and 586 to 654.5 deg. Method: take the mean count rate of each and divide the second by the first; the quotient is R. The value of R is 1.01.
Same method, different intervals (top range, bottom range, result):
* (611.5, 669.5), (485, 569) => 1.08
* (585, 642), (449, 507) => 1.00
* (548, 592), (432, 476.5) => 1.03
